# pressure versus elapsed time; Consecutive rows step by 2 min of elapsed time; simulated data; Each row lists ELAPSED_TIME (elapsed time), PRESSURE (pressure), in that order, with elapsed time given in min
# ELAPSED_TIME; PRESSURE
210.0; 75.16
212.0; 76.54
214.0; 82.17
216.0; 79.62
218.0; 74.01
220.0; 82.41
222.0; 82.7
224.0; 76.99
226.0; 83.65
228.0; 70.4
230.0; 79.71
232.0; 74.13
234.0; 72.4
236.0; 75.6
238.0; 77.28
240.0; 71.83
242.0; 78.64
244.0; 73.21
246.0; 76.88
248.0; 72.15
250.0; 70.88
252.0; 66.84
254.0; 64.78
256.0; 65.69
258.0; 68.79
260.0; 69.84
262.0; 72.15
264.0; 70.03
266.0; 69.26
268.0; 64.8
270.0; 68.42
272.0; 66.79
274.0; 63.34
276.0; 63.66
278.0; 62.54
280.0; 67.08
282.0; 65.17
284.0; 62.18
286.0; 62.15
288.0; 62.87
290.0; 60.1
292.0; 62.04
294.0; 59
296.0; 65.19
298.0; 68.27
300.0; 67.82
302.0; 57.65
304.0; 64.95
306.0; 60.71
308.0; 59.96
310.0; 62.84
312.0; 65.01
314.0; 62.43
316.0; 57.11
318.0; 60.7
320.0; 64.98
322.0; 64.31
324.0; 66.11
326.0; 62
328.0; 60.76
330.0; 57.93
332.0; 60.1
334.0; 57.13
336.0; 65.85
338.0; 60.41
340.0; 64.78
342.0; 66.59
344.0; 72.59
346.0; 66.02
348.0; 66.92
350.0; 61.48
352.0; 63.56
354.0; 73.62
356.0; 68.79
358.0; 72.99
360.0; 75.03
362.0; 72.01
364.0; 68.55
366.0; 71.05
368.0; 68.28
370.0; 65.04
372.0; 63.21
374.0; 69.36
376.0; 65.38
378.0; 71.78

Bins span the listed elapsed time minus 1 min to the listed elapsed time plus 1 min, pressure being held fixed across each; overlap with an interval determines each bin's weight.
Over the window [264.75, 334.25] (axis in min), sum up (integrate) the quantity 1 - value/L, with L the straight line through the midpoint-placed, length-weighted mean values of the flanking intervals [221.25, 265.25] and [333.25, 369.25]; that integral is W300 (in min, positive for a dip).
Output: 7.2 min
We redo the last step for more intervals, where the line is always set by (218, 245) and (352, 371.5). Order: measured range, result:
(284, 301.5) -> 2.5 min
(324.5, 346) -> 2.5 min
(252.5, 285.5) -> 3.7 min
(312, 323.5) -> 1.6 min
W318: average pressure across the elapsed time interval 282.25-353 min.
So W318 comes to 63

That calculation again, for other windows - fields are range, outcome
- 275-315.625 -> 63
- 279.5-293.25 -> 62.9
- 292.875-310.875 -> 62.9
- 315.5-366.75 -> 65.5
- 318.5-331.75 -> 62.5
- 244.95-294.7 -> 66.3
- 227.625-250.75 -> 74.6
